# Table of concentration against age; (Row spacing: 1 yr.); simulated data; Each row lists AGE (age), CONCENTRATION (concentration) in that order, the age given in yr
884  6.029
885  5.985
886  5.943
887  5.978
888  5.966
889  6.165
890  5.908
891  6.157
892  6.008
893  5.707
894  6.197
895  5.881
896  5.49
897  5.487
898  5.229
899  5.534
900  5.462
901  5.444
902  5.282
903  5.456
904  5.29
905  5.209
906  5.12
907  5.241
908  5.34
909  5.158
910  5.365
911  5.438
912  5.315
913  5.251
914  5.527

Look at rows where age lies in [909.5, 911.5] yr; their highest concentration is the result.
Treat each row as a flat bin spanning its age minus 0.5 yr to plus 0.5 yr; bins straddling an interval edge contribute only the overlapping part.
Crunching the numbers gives 5.438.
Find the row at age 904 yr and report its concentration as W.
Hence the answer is 5.29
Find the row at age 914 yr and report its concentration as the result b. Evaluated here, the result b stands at 5.527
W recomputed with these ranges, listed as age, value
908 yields 5.34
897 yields 5.487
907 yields 5.241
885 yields 5.985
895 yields 5.881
